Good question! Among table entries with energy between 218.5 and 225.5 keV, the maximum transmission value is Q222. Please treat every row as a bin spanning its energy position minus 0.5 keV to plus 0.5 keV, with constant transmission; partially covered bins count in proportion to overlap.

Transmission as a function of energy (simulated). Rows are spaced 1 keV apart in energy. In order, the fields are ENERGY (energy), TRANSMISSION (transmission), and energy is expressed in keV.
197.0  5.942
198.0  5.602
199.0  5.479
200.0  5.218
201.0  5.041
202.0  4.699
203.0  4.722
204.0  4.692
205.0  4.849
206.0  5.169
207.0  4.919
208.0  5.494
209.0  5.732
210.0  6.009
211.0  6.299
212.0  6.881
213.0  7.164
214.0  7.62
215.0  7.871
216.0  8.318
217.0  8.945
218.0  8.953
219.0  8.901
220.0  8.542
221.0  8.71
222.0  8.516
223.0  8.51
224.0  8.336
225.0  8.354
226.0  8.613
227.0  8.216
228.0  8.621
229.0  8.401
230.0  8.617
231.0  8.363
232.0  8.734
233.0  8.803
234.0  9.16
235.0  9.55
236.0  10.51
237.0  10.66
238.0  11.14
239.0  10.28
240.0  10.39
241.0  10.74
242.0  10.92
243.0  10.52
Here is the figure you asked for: 8.901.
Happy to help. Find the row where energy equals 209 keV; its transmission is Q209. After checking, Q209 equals 5.732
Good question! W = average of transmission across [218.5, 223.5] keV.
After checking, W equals 8.64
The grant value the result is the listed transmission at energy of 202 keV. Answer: 4.699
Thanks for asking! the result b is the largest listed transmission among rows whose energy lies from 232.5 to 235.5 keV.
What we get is 9.55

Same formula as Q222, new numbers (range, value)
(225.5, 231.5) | 8.621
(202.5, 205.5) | 4.849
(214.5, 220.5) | 8.953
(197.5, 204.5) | 5.602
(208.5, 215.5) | 7.871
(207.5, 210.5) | 6.009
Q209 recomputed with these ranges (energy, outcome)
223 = 8.51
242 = 10.92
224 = 8.336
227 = 8.216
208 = 5.494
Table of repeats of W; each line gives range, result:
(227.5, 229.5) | 8.51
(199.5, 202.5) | 4.99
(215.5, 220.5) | 8.73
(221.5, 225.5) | 8.43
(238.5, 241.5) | 10.5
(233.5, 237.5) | 9.97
